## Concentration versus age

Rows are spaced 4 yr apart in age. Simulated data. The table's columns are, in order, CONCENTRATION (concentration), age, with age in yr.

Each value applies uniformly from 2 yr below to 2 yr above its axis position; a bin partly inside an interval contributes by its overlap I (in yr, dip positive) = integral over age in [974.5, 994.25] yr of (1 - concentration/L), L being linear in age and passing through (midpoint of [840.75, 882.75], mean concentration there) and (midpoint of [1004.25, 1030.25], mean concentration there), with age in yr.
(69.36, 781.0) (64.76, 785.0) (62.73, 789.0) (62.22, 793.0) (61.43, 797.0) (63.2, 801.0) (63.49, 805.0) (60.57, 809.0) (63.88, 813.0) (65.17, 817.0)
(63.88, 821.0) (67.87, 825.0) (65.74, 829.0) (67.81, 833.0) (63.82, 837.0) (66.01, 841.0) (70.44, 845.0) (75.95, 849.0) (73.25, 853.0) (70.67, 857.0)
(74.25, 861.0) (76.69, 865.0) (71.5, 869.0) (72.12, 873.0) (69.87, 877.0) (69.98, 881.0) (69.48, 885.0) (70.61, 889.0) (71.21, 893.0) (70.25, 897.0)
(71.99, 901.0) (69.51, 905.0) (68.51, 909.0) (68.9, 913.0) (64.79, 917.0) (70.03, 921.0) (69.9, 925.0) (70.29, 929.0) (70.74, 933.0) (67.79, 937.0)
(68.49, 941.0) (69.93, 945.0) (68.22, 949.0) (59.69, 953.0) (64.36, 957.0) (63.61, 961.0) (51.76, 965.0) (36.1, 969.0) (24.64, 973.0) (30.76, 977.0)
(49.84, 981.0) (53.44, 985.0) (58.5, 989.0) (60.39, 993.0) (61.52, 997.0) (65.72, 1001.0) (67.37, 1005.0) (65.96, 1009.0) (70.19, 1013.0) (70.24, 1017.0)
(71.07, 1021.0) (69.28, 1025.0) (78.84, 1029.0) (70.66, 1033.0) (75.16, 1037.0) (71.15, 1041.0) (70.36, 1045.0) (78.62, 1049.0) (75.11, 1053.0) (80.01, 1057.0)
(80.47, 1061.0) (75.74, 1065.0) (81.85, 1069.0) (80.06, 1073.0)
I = 5.9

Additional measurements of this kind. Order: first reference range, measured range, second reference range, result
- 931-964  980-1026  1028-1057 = 4.7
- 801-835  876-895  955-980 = -4.8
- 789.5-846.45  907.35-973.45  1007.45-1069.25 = 6.2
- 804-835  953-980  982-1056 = 8.4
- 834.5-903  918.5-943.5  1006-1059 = 0.8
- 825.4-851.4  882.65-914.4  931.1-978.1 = -3.9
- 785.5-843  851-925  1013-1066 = -3.7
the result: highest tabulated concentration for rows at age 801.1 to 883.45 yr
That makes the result 76.69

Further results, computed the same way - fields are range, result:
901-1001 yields 71.99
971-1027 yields 71.07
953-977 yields 64.36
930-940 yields 70.74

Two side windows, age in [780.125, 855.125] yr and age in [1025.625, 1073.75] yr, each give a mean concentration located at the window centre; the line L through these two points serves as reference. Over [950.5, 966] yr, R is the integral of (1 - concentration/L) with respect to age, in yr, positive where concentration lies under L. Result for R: 2.5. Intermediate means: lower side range 65.8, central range 60.6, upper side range 76.2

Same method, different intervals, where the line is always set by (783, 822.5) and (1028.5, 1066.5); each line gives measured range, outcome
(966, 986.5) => 9.3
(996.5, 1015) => 1.7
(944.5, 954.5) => 0.7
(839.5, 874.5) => -3.5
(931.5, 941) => 0.1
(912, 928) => 0.1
